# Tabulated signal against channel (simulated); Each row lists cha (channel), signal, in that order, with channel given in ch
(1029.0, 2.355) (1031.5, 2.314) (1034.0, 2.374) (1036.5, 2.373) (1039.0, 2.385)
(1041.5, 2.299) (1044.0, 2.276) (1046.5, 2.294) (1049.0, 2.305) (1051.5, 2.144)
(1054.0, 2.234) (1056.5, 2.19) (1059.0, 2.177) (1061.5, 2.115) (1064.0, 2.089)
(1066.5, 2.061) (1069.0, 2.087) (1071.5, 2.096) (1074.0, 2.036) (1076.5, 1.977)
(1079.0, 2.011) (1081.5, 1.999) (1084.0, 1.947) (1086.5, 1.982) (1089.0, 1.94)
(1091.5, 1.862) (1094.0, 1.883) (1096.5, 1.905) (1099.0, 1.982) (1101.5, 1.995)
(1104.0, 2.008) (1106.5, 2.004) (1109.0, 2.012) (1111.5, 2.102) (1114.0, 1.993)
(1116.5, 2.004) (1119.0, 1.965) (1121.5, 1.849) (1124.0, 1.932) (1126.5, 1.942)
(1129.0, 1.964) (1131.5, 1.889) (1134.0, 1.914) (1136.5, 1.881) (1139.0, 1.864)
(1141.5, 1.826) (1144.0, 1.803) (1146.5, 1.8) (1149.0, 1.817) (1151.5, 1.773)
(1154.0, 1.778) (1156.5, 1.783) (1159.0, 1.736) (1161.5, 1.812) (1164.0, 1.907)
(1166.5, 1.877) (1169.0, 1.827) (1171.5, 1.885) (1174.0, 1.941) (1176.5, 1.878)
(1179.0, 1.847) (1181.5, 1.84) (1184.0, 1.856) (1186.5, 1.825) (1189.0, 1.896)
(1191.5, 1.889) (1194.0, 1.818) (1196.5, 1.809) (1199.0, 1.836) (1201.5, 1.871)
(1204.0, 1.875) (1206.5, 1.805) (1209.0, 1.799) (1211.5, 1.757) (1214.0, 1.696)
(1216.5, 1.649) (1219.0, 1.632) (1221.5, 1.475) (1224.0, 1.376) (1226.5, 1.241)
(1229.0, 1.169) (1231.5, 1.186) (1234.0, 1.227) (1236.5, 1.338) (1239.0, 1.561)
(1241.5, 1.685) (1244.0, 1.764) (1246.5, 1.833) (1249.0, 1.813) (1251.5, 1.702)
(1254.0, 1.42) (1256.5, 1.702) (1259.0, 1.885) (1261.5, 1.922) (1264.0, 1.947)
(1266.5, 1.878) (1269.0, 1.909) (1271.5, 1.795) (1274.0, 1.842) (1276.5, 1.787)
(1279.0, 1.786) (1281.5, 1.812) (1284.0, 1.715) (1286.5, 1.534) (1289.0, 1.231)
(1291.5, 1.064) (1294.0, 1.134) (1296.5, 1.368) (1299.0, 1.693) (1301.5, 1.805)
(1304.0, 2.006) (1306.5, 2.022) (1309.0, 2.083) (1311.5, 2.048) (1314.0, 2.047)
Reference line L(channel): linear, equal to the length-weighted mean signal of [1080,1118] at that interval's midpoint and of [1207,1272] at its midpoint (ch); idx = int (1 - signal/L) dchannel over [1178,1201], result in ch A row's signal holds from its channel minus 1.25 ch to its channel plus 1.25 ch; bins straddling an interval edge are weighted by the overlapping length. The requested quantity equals -1.2 ch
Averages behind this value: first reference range 1.97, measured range 1.85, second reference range 1.63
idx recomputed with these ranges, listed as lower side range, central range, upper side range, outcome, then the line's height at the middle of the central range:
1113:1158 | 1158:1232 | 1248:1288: 3.72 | 1.83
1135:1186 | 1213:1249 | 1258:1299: 4.87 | 1.73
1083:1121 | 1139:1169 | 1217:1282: 0.65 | 1.85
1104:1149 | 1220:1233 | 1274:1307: 3.30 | 1.73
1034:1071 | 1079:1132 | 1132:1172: 1.27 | 2.01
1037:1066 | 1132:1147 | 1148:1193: 0.70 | 1.94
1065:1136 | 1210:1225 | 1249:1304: 1.45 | 1.78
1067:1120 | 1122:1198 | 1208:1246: -4.61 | 1.75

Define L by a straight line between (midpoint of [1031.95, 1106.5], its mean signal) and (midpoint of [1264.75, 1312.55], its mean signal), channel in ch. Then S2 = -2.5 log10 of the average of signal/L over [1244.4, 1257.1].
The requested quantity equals 0.05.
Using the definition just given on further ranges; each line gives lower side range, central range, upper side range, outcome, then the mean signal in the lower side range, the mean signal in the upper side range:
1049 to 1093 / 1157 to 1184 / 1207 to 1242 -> -0.10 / 2.06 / 1.49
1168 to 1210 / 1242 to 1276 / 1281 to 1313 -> -0.05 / 1.85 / 1.65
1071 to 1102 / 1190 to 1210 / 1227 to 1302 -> -0.06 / 1.97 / 1.61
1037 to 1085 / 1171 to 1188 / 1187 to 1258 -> -0.05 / 2.15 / 1.64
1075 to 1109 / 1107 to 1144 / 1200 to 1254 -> -0.04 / 1.96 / 1.59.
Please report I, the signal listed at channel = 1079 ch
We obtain 2.011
